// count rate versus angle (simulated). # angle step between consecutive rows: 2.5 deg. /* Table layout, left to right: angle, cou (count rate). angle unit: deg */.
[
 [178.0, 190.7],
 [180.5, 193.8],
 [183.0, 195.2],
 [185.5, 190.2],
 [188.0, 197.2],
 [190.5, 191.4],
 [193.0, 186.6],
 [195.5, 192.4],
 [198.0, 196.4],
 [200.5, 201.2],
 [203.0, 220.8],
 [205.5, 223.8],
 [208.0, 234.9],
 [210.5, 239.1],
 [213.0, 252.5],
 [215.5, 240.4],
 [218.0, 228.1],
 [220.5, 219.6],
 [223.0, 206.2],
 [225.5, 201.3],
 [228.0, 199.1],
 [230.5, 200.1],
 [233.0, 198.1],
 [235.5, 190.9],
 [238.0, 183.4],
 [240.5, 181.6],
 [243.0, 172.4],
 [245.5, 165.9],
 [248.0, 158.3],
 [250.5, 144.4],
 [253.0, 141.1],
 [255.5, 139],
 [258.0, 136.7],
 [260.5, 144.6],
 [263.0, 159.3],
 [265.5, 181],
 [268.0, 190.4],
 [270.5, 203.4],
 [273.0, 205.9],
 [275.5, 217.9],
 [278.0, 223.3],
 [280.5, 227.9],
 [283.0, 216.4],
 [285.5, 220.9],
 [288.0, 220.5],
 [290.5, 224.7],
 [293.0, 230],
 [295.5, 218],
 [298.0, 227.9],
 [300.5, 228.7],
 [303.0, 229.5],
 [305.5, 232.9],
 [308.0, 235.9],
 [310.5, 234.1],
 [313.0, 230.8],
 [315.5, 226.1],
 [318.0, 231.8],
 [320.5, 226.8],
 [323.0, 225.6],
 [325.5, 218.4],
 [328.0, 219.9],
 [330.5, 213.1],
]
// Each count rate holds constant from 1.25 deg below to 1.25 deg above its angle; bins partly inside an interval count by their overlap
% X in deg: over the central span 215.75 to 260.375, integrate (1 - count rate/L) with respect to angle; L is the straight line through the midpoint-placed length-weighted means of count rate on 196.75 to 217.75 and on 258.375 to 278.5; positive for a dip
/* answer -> 5.7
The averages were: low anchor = 226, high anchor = 187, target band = 181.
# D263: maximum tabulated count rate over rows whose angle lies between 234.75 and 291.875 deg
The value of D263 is 227.9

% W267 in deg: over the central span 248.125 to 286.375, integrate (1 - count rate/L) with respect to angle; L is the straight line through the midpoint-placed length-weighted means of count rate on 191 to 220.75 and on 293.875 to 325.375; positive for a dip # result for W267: 7.2 deg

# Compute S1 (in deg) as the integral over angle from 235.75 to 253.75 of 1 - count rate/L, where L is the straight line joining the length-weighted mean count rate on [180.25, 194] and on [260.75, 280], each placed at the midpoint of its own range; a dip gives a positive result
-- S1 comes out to 2.7 deg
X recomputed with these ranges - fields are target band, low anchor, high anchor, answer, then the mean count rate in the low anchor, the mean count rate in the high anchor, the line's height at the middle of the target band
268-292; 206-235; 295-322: 1.0 deg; 219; 230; 226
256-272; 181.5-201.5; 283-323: 3.5 deg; 194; 227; 216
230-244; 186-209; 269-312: 1.6 deg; 204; 223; 212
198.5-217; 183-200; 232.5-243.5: -3.8 deg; 193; 185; 190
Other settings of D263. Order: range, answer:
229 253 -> 200.1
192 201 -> 201.2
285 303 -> 230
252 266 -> 181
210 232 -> 252.5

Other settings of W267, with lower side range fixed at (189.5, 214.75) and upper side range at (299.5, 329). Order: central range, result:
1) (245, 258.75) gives 4.6 deg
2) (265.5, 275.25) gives 1.0 deg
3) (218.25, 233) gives 0.8 deg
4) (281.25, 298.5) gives 0.2 deg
